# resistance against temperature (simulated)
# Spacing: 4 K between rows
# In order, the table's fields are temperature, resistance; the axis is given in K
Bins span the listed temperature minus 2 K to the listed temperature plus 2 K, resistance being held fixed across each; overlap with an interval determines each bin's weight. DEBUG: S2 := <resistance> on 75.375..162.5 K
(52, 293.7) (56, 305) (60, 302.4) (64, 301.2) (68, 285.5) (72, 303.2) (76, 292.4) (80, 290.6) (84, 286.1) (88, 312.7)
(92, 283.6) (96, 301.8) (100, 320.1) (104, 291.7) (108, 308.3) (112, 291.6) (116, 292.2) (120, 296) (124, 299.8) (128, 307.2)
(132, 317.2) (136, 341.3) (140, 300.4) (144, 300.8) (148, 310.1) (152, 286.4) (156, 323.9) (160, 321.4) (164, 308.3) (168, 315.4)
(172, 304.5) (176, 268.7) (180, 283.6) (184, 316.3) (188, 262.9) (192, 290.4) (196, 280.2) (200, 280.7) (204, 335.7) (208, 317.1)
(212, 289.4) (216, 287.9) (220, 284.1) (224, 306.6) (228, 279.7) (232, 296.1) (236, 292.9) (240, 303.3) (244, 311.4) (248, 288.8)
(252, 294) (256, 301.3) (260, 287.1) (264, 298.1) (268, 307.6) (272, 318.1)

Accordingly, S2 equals 304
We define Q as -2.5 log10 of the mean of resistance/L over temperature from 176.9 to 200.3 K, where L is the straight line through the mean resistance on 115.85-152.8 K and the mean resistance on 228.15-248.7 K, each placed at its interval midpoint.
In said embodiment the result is 0.06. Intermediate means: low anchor 306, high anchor 297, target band 285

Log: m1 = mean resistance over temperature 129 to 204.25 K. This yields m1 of 302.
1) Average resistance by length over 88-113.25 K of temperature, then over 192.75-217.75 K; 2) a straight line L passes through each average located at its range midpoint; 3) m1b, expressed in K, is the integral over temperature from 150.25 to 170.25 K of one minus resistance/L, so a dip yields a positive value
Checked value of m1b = -0.8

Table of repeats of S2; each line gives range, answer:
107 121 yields 296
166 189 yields 293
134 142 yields 321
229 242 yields 296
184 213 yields 295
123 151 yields 310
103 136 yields 303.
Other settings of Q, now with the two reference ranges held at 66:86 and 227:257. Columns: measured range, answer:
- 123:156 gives -0.06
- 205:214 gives -0.04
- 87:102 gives -0.04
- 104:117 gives -0.02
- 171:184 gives 0.02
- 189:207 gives 0.00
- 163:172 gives -0.06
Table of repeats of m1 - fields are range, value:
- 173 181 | 279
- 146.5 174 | 310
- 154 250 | 298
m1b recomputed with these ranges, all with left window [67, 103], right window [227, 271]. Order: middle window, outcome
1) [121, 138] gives -1.01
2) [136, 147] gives -0.42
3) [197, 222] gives -0.09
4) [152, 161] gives -0.52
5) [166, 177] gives -0.05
